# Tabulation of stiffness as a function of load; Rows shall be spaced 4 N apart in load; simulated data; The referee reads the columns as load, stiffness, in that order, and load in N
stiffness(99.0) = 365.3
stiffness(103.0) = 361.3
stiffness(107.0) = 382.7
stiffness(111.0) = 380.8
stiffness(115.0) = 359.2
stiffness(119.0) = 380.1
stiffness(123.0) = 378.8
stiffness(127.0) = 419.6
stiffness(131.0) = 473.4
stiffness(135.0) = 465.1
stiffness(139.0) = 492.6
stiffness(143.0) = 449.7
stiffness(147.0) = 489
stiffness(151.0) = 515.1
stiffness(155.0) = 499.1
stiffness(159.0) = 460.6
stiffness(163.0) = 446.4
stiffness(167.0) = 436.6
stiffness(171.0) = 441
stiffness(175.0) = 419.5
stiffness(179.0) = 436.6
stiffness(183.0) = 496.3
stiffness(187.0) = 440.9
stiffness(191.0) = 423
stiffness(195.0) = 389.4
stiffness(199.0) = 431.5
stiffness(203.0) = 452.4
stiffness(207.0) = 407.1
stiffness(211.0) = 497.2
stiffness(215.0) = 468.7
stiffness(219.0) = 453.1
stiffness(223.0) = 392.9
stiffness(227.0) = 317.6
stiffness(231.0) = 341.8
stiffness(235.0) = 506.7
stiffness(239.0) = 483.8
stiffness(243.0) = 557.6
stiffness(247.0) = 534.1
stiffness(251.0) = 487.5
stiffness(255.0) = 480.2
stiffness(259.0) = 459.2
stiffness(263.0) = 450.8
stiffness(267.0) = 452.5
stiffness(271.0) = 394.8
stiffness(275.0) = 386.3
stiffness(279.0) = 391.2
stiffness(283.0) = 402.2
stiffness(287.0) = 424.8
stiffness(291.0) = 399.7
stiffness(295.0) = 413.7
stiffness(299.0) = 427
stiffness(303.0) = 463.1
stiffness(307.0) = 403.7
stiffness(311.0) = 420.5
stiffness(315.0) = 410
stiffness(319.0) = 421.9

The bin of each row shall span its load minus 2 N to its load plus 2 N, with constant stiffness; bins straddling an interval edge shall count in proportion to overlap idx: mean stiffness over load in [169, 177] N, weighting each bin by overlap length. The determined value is 430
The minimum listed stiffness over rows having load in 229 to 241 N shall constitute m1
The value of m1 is 341.8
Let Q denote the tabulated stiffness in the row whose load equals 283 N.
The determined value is 402.2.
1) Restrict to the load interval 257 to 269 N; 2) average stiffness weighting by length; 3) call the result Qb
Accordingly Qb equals 454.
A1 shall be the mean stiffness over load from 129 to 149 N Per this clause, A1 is 474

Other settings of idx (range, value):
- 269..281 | 391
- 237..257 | 509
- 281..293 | 409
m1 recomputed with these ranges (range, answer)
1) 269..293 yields 386.3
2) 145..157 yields 489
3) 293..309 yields 403.7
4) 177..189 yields 436.6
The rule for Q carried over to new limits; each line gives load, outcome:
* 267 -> 452.5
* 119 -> 380.1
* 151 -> 515.1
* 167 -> 436.6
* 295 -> 413.7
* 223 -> 392.9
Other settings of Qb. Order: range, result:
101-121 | 373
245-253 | 511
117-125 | 379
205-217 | 458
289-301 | 413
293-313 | 426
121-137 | 434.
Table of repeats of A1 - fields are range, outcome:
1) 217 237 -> 402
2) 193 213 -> 436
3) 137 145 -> 471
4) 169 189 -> 447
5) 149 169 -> 472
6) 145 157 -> 501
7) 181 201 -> 436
